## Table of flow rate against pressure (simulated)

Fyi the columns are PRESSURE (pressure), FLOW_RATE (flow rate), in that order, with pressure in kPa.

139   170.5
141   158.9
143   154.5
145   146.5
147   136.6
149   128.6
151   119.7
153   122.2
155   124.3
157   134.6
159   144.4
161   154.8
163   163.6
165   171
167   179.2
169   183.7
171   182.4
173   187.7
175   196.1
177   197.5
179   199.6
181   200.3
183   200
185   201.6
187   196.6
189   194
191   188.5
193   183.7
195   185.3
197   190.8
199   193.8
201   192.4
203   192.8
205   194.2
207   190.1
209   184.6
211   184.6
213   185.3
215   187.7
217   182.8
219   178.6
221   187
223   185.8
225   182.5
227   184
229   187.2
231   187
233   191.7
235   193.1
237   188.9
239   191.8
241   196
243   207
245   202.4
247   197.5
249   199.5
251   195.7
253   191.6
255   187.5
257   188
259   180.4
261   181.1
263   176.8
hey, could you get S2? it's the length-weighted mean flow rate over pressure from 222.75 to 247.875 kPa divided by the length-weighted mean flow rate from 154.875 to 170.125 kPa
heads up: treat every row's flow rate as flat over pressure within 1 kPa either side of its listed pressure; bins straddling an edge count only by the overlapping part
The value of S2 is 1.2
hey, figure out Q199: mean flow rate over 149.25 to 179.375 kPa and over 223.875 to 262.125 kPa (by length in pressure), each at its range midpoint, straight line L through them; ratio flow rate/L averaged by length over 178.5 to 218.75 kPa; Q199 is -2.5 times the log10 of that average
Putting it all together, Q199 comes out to -0.10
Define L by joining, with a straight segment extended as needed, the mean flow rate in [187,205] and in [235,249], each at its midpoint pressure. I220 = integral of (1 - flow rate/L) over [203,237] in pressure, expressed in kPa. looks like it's 1.3 kPa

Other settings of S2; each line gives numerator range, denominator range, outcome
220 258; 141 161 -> 1.40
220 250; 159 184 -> 1.05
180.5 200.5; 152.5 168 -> 1.29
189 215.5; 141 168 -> 1.30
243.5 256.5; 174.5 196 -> 1.01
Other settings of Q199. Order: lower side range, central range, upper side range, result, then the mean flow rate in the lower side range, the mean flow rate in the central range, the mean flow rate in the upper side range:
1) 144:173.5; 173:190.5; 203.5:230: -0.194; 151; 197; 186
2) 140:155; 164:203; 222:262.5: -0.209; 137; 191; 191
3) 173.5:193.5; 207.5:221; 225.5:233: 0.030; 196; 184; 187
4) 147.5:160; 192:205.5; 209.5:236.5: -0.147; 129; 190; 186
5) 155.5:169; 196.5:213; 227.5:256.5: -0.076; 159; 190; 194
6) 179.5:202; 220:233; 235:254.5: 0.053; 194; 186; 196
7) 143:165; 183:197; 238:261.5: -0.200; 140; 192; 193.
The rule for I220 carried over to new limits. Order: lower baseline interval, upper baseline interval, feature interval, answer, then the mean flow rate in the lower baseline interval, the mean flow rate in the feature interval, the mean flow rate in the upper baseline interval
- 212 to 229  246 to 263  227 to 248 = -0.8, 184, 194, 189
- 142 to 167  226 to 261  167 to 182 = -3.6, 143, 192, 192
